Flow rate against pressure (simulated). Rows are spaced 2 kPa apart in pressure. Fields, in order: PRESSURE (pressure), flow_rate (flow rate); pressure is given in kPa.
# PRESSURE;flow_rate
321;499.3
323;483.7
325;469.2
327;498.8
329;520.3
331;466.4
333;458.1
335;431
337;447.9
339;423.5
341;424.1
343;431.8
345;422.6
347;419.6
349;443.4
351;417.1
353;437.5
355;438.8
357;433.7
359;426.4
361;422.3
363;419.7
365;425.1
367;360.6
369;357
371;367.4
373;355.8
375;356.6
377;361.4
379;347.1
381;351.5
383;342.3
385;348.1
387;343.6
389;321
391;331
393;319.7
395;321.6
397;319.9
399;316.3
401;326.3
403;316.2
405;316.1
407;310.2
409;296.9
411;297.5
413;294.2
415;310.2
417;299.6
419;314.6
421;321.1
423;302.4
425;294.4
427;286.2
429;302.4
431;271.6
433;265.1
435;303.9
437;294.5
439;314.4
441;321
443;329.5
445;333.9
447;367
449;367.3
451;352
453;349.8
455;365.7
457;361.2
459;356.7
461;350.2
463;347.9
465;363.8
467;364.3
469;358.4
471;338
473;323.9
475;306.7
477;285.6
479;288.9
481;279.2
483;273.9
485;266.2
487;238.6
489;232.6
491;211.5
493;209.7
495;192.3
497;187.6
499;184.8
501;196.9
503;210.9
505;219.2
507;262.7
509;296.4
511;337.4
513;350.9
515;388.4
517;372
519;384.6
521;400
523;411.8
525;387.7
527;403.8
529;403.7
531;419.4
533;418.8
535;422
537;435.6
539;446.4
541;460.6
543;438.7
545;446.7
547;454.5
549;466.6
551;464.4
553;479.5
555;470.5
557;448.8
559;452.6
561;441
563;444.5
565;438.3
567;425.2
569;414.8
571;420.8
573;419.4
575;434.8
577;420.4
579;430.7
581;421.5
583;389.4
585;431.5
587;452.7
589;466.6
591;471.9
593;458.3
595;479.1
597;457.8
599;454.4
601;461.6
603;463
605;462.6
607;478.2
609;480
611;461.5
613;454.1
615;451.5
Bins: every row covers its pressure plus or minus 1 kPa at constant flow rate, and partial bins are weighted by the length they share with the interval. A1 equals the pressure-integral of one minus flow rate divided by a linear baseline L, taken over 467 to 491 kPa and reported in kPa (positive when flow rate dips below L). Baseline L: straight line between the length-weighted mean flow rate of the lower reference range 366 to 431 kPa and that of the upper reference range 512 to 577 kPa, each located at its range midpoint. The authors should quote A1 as 5.7 kPa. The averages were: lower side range 324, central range 290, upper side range 427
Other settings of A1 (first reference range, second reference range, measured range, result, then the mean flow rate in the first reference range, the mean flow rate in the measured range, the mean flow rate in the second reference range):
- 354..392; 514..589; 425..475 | 8.4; 374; 332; 429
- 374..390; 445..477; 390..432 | 4.8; 346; 308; 349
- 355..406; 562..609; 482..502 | 9.2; 358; 219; 444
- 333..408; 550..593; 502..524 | 4.8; 378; 330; 440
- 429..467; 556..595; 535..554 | -1.9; 334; 453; 437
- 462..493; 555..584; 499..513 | 3.4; 296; 256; 430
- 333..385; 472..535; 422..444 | 3.3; 403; 299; 303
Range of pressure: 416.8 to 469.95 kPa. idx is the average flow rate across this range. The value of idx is 329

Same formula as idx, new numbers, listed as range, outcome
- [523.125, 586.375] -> 434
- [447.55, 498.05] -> 303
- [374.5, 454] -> 321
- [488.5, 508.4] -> 212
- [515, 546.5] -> 416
